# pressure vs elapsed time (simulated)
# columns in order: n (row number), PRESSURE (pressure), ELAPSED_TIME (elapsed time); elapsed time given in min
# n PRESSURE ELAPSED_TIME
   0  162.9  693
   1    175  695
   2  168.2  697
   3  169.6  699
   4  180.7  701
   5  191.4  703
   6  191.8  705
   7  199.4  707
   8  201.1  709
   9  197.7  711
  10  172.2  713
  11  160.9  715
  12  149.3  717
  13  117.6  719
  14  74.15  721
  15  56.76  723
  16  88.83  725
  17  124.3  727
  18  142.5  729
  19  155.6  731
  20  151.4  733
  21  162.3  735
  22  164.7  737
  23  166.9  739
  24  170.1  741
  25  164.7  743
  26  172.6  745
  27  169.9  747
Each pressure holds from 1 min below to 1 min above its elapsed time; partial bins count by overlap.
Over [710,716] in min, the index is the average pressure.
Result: 177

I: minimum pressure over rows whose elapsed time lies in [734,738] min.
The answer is 162.3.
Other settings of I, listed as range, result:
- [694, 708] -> 168.2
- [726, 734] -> 124.3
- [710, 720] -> 117.6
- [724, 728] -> 88.83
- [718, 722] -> 74.15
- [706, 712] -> 197.7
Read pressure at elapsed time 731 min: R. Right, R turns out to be 155.6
